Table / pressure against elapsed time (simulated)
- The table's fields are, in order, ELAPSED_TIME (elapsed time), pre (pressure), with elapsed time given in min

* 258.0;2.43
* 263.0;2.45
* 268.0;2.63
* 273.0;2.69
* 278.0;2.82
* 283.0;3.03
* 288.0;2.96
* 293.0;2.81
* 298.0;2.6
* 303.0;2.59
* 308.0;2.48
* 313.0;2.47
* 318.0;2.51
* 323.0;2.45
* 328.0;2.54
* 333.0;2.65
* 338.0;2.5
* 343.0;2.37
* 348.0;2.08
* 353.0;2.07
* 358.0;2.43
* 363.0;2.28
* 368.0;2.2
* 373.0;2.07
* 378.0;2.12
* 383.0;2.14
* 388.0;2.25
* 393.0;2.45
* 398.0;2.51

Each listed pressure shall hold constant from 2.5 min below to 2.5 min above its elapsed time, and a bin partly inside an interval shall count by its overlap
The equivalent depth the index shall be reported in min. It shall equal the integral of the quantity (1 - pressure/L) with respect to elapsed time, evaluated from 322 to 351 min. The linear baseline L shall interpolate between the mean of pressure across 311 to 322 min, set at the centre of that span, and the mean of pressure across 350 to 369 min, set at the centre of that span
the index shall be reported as -0.6 min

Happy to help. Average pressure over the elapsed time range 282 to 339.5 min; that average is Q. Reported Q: 2.62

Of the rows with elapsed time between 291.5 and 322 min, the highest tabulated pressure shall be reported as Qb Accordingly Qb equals 2.81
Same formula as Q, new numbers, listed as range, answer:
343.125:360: 2.21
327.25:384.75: 2.28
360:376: 2.19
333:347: 2.44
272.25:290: 2.89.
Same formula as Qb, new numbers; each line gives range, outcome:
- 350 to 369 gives 2.43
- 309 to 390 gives 2.65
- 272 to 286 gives 3.03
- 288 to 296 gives 2.96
